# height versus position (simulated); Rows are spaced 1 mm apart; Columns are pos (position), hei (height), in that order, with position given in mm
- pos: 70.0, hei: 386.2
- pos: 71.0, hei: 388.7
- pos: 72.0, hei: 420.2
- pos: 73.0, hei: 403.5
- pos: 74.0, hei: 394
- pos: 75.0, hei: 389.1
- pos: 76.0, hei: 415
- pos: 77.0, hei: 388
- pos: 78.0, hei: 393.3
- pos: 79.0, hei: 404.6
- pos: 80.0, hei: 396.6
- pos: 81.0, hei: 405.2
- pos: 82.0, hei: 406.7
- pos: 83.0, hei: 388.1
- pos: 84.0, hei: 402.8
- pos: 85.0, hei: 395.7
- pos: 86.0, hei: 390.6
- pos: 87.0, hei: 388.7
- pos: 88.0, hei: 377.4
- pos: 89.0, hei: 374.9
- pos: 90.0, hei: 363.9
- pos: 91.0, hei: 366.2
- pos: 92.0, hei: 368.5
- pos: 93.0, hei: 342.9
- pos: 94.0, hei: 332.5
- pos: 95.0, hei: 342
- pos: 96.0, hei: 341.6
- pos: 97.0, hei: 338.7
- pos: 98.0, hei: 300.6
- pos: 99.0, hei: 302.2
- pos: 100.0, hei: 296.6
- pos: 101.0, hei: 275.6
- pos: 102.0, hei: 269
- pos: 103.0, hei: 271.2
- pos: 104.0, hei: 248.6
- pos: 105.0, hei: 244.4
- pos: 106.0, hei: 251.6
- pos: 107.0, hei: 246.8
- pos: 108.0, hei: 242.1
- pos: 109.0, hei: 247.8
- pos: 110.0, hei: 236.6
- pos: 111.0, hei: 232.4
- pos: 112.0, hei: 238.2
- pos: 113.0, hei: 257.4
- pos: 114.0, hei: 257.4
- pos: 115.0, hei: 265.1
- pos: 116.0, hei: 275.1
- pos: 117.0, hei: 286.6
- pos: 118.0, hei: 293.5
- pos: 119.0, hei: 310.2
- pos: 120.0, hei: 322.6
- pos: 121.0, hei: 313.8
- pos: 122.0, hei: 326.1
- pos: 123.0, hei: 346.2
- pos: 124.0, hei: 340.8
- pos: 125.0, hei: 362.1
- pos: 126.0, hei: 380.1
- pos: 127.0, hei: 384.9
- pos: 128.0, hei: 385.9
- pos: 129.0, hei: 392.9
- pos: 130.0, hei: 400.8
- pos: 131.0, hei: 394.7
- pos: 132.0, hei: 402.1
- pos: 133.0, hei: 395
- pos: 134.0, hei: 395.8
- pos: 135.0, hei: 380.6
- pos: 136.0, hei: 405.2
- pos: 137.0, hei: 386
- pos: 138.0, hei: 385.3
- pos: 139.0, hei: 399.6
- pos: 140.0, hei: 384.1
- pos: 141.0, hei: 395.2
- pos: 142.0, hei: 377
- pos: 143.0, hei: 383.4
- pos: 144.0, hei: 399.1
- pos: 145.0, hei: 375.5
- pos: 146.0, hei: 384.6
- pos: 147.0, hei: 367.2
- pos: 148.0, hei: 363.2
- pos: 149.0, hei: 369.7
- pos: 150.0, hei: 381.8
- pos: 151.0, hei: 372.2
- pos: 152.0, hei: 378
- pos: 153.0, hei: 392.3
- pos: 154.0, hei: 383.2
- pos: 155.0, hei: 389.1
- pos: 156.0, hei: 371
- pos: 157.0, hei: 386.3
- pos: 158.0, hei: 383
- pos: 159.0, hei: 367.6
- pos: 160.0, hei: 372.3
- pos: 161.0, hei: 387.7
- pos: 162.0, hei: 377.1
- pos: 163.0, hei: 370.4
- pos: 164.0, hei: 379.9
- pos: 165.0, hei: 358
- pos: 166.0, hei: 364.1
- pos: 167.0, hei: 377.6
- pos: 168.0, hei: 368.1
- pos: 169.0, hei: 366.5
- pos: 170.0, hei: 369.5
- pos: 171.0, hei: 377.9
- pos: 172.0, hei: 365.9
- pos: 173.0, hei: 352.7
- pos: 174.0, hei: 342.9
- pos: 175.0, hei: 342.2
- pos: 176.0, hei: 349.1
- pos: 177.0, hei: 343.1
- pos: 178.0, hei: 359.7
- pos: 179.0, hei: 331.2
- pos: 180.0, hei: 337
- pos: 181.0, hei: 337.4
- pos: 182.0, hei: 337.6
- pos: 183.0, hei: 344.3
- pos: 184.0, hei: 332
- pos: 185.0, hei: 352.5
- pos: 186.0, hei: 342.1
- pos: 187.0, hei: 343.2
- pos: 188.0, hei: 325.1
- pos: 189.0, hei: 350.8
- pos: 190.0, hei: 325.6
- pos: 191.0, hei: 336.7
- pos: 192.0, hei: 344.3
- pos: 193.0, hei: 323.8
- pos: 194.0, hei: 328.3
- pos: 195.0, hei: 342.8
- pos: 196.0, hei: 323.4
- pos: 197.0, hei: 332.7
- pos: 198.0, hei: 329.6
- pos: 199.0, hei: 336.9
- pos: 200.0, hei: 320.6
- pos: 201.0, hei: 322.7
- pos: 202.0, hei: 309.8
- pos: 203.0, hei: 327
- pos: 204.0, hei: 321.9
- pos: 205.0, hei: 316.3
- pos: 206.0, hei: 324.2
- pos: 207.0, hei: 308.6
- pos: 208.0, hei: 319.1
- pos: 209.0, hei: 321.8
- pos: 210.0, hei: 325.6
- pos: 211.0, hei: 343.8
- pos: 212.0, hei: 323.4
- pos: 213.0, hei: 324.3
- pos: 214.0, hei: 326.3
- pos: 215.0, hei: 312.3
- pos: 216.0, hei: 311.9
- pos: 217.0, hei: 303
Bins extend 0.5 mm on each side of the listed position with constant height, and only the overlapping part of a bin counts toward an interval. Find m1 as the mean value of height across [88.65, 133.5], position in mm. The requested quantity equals 315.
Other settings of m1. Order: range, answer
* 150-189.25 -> 361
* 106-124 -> 277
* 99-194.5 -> 344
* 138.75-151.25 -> 381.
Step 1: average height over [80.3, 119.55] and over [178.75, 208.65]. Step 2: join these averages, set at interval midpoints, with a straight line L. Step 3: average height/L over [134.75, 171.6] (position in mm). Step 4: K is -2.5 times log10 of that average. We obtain -0.17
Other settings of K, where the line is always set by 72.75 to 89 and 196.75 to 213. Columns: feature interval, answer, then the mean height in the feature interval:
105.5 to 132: 0.20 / 309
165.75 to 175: -0.06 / 364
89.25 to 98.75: 0.13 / 344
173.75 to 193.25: -0.01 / 340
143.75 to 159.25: -0.07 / 379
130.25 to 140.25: -0.08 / 393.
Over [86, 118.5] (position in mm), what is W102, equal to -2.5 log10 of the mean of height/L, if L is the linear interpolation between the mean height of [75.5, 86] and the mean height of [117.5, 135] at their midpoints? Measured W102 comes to 0.273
